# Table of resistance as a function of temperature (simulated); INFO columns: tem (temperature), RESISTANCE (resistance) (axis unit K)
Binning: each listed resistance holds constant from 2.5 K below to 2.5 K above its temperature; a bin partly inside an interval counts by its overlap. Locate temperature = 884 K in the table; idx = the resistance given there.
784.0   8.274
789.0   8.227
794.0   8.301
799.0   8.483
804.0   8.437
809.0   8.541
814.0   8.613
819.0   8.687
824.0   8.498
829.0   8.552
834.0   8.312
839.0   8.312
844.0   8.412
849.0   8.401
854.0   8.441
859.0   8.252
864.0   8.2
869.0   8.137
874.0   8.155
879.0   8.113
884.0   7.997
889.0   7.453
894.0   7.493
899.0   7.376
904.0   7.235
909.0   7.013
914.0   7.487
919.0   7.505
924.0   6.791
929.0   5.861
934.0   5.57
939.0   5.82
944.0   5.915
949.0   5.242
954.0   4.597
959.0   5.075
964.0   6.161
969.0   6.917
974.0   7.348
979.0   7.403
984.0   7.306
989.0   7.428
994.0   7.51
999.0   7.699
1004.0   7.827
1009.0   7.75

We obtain 7.997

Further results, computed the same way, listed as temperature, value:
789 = 8.227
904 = 7.235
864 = 8.2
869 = 8.137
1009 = 7.75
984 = 7.306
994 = 7.51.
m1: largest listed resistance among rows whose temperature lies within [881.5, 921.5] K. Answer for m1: 7.997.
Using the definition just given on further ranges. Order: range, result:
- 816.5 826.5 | 8.687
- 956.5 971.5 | 6.917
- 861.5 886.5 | 8.2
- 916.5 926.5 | 7.505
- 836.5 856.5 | 8.441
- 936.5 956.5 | 5.915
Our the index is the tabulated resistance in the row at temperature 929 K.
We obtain 5.861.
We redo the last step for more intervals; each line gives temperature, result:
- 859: 8.252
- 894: 7.493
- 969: 6.917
